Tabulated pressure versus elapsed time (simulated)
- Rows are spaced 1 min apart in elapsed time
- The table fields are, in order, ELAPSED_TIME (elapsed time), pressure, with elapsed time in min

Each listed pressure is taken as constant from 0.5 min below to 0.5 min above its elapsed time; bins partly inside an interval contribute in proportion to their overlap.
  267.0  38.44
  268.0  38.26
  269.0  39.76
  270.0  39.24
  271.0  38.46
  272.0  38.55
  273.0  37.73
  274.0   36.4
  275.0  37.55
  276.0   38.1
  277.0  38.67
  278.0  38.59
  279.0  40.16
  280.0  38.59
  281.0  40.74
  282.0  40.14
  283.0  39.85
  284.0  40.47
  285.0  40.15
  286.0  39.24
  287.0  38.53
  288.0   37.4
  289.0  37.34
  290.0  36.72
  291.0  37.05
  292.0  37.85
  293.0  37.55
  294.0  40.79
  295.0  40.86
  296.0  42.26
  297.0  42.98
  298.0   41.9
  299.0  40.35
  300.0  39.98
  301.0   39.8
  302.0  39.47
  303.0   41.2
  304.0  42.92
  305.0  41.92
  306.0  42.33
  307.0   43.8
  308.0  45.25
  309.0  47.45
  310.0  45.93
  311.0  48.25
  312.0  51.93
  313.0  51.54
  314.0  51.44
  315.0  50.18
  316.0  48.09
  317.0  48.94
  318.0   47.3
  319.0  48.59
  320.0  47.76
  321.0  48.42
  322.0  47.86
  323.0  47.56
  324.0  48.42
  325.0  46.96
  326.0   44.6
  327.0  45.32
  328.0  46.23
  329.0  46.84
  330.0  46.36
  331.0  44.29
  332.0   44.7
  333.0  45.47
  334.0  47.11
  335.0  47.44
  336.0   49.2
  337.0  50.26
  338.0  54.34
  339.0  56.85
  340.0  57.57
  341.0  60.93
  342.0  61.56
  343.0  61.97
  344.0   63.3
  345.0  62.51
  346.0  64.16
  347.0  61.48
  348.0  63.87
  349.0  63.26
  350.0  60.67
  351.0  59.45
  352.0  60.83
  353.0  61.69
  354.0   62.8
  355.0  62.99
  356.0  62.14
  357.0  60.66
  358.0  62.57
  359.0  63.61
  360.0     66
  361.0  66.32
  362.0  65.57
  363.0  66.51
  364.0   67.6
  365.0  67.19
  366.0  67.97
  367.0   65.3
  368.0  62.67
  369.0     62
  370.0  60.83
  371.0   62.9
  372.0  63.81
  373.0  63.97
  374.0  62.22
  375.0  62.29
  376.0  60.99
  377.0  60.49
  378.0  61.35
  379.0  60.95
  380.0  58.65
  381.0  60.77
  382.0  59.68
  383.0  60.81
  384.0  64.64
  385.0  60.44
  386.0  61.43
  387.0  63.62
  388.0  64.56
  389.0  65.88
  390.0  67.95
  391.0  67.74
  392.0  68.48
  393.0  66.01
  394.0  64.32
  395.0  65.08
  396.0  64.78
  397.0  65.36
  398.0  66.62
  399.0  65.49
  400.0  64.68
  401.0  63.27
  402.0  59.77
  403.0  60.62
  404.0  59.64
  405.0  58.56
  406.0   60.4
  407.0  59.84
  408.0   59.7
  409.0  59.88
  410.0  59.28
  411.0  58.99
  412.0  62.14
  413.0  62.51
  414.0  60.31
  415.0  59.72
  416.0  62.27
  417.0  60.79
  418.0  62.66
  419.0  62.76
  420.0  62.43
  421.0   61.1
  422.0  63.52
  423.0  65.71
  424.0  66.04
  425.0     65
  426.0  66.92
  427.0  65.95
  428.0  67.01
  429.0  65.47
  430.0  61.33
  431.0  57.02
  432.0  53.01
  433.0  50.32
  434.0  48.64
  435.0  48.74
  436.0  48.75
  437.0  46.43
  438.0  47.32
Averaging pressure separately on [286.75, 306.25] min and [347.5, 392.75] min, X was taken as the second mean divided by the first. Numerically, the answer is 1.6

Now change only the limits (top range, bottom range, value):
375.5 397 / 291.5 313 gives 1.48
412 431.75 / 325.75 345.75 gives 1.21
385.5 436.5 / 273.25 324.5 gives 1.45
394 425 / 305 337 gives 1.32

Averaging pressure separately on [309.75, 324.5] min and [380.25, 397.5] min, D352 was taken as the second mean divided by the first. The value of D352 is 1.3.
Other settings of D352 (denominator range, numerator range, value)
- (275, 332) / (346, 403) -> 1.47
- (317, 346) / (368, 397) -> 1.24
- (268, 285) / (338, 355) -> 1.57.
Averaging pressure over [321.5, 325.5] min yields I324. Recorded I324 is 47.7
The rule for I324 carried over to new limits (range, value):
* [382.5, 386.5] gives 61.8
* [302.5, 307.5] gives 42.4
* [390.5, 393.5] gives 67.4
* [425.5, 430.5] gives 65.3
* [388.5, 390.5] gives 66.9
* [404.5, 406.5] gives 59.5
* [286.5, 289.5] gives 37.8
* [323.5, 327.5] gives 46.3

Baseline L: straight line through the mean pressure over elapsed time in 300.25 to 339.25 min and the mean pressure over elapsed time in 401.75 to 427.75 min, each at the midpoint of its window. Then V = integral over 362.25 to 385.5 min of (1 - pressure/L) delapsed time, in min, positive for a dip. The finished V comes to -3.1 min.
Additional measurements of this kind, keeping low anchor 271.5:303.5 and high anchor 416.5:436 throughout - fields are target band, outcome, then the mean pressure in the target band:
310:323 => -1.6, 49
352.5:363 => -2.9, 63.6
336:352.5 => -4.1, 59.9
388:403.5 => -2.6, 65.1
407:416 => -0.3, 60.4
